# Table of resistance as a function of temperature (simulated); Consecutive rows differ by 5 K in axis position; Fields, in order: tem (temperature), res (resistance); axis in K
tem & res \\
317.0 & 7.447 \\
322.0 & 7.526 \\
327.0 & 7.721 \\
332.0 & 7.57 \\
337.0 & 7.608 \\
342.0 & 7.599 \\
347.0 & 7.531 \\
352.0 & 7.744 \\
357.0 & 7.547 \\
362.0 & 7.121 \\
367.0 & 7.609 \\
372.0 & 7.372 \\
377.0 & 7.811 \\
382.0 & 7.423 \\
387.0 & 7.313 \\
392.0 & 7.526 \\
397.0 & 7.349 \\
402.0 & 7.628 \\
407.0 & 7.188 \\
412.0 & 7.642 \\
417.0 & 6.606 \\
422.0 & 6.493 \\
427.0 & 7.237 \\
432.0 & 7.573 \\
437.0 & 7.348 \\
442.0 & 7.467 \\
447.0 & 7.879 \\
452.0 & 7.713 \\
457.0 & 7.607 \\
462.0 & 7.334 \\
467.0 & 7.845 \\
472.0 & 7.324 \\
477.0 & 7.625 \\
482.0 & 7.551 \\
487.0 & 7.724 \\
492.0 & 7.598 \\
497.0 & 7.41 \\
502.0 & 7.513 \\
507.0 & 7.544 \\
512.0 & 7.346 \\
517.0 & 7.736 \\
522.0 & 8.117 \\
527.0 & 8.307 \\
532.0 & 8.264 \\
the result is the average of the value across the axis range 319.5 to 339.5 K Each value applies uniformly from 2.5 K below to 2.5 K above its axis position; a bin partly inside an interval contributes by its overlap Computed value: 7.61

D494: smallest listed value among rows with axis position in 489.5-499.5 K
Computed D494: 7.41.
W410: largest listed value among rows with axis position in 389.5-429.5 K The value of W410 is 7.642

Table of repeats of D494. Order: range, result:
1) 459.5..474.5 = 7.324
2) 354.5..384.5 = 7.121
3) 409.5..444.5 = 6.493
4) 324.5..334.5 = 7.57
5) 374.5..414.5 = 7.188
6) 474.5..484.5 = 7.551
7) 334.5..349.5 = 7.531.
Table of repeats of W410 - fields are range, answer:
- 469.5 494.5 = 7.724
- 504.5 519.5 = 7.736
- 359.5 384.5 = 7.811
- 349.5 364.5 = 7.744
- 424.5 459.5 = 7.879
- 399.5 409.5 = 7.628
